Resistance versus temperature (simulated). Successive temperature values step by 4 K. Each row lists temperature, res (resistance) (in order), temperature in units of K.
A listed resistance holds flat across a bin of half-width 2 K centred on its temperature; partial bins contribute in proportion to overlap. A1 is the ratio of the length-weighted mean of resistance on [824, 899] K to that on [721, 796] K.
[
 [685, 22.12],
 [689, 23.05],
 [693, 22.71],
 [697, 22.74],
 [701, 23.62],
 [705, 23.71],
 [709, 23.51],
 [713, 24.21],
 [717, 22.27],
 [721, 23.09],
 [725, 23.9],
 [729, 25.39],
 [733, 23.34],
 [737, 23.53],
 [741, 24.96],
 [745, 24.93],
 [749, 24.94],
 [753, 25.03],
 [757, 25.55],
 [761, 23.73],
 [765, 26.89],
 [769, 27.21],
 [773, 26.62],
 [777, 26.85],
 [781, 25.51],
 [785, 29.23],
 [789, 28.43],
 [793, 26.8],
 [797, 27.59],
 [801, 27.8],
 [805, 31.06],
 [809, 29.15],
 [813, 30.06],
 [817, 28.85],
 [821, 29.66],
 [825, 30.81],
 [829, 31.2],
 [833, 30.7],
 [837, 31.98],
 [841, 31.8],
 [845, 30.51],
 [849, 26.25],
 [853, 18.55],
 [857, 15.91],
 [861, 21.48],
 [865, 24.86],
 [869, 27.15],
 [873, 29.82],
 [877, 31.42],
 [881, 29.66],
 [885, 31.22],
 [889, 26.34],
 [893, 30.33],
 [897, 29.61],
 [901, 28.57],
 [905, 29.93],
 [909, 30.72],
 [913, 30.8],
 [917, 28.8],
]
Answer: 1.1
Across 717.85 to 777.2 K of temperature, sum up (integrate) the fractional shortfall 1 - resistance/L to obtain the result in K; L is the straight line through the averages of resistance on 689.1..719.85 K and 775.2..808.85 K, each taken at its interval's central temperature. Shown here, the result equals 1.44 K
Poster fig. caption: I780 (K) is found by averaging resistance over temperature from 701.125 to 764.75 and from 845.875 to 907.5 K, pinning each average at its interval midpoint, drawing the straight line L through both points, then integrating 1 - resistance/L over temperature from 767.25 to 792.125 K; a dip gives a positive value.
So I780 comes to -2.2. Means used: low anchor 24.2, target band 27.3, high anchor 26.8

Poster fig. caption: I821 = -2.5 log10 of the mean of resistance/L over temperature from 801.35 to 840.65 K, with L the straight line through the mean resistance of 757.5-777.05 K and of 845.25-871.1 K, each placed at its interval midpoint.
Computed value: -0.244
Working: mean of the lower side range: 26.1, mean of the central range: 30.3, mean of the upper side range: 22.9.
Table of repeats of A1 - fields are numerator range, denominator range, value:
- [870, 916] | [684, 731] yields 1.27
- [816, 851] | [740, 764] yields 1.21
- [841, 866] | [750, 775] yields 0.91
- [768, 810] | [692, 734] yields 1.18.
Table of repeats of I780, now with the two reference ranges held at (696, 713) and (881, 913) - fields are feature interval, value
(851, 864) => 4.2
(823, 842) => -2.5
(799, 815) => -1.6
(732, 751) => 0.2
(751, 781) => -0.6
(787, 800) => -0.6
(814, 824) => -0.9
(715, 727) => 0.5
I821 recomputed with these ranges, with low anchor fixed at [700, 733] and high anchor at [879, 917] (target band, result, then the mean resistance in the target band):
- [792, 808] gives -0.08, 28.5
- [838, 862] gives 0.14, 24.5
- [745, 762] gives 0.00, 24.9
